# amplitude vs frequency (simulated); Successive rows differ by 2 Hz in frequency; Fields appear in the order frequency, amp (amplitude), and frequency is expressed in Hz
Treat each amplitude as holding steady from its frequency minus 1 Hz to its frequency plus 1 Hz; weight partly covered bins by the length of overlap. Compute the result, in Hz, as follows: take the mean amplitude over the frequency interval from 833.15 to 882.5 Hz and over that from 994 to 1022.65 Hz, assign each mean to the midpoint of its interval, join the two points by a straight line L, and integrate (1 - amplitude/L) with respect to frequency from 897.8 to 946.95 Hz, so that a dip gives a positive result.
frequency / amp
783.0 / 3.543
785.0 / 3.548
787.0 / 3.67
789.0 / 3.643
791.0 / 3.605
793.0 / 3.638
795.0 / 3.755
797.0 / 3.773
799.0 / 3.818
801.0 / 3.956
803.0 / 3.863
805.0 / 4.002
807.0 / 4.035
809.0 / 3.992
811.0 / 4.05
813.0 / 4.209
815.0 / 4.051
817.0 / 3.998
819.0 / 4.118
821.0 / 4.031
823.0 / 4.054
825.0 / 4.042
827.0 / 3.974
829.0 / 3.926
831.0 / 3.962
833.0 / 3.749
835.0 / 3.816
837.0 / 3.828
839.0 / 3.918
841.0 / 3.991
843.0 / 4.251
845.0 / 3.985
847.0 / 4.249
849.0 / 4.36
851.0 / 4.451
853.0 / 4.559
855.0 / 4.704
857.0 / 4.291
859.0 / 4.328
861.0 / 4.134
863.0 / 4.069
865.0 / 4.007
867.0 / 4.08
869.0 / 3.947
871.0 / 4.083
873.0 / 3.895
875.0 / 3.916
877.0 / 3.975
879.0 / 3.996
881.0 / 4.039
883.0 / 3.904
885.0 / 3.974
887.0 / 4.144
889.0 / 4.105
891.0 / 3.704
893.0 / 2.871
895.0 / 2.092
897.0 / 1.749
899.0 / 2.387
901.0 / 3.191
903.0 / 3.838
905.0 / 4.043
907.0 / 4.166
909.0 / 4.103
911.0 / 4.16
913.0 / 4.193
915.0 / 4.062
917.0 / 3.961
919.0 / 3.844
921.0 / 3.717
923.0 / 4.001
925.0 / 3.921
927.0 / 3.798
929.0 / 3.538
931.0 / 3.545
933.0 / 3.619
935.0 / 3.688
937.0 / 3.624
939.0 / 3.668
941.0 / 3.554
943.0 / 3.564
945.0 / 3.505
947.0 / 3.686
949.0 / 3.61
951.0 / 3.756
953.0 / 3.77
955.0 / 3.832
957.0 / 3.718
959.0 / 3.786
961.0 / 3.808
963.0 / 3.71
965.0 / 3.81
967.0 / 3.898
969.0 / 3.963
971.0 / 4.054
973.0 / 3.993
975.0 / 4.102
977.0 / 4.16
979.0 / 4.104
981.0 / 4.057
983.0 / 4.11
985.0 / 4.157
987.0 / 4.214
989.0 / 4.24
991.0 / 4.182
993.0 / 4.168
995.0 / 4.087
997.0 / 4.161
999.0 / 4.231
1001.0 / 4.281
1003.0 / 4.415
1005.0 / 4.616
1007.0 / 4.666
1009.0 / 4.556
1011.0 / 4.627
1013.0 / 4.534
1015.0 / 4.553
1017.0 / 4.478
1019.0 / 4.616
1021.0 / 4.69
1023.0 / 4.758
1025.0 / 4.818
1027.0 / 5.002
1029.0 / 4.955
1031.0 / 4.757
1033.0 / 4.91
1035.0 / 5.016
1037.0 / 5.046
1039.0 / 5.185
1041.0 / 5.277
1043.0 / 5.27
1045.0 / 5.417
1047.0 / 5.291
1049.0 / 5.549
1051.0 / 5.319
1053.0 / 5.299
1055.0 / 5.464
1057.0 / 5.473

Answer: 6.2 Hz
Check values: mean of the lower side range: 4.11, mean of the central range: 3.73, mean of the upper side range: 4.47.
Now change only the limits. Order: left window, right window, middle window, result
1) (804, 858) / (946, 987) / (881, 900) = 3.6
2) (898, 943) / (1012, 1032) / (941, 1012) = 4.1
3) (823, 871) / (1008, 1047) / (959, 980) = 3.1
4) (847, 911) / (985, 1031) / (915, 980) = 6.2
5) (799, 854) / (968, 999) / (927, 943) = 1.9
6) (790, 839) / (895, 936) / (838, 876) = -3.6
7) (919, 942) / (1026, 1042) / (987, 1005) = 1.2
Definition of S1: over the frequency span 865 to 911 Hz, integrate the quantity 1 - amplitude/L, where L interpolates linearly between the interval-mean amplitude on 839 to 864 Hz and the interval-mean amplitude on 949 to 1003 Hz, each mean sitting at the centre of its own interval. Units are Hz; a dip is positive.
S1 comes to 5.8 Hz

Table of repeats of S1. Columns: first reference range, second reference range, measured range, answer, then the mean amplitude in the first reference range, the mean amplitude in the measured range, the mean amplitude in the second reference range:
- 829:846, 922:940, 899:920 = -0.66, 3.94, 3.88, 3.71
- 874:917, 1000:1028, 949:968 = 1.77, 3.66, 3.78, 4.62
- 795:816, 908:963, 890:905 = 3.59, 3.96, 2.91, 3.78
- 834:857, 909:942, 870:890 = 0.14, 4.2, 4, 3.81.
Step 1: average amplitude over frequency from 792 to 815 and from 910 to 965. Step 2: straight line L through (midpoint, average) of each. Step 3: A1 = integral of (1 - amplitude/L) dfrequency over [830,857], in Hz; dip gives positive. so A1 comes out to -1.88 Hz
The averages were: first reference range 3.92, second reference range 3.77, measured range 4.15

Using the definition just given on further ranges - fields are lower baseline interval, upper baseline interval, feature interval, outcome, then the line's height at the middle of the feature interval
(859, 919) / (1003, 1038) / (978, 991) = 0.9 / 4.47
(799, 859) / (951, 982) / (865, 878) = 0.1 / 4.03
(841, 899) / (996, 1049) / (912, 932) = 1.6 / 4.2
